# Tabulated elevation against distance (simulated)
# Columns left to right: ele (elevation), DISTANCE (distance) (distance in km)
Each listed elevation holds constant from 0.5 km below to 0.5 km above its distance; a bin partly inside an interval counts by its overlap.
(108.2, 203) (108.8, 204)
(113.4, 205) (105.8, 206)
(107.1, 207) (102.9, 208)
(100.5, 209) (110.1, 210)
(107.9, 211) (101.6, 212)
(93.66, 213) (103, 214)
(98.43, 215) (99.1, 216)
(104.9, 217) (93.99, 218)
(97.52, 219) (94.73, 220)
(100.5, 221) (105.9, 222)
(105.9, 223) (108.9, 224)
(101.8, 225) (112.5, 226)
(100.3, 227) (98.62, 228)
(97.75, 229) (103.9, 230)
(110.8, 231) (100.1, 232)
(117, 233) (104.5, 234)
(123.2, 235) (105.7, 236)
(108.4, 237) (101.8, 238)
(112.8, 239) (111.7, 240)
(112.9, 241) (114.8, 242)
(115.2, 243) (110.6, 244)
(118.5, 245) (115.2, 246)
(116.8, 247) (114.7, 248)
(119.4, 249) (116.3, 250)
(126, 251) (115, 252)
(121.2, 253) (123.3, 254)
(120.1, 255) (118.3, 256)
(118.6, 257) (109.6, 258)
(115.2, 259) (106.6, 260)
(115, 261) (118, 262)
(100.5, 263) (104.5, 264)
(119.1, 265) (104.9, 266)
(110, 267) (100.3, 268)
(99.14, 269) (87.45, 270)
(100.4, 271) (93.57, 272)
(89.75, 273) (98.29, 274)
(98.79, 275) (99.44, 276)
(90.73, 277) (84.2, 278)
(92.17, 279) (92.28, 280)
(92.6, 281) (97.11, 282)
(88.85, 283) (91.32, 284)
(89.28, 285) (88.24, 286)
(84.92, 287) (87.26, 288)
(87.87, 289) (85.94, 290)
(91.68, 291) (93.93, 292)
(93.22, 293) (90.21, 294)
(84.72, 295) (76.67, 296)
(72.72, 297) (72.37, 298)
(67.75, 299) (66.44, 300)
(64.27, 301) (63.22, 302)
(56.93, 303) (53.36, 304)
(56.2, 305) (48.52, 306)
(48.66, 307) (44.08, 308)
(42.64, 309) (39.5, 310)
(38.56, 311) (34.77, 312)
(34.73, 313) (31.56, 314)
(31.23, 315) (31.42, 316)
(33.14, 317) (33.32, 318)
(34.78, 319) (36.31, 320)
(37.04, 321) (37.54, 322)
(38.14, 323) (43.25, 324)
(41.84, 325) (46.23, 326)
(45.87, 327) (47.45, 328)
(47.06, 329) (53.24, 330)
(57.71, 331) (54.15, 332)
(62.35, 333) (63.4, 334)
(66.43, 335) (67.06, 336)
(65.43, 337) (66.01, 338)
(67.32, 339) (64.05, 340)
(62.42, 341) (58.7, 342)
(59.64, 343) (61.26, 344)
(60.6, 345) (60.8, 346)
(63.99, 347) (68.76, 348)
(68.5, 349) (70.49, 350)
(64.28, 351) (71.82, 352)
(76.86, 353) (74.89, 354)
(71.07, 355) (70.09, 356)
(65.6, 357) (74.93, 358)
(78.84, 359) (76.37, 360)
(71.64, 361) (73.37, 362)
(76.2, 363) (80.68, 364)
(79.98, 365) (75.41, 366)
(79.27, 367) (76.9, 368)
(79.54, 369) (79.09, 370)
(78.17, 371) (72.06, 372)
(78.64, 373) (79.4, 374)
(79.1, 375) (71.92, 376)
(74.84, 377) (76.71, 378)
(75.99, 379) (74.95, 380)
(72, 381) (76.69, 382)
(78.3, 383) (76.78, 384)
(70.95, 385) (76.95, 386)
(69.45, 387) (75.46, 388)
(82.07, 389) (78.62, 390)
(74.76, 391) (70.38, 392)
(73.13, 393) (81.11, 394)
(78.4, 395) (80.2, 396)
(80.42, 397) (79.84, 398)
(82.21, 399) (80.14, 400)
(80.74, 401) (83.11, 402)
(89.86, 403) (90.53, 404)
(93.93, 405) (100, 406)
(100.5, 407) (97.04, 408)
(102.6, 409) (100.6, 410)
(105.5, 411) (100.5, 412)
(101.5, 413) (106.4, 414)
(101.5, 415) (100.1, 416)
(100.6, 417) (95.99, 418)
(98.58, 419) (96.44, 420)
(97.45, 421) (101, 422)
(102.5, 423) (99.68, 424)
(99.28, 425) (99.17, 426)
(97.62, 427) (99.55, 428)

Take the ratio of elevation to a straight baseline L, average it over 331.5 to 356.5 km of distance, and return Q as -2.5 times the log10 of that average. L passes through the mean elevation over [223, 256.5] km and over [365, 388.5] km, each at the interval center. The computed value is 0.28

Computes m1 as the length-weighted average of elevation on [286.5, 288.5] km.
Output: 86.1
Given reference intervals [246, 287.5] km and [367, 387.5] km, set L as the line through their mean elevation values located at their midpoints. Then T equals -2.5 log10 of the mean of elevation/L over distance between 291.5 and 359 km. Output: 0.47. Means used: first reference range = 104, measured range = 57.6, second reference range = 76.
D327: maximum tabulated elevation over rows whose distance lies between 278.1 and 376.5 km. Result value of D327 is 97.11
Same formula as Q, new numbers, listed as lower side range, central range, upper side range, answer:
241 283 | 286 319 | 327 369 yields 0.42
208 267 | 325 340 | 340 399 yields 0.40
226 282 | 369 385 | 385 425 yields 0.22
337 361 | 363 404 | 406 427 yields 0.08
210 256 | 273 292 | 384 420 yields 0.13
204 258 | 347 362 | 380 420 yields 0.28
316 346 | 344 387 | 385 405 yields -0.11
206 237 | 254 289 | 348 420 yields -0.04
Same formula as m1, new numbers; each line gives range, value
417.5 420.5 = 97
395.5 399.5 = 80.7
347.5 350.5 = 69.2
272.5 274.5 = 94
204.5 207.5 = 109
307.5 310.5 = 42.1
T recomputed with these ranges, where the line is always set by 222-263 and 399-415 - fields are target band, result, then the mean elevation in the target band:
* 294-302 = 0.41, 72.7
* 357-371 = 0.28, 76.7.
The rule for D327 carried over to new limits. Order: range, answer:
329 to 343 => 67.32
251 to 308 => 126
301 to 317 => 64.27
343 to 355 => 76.86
